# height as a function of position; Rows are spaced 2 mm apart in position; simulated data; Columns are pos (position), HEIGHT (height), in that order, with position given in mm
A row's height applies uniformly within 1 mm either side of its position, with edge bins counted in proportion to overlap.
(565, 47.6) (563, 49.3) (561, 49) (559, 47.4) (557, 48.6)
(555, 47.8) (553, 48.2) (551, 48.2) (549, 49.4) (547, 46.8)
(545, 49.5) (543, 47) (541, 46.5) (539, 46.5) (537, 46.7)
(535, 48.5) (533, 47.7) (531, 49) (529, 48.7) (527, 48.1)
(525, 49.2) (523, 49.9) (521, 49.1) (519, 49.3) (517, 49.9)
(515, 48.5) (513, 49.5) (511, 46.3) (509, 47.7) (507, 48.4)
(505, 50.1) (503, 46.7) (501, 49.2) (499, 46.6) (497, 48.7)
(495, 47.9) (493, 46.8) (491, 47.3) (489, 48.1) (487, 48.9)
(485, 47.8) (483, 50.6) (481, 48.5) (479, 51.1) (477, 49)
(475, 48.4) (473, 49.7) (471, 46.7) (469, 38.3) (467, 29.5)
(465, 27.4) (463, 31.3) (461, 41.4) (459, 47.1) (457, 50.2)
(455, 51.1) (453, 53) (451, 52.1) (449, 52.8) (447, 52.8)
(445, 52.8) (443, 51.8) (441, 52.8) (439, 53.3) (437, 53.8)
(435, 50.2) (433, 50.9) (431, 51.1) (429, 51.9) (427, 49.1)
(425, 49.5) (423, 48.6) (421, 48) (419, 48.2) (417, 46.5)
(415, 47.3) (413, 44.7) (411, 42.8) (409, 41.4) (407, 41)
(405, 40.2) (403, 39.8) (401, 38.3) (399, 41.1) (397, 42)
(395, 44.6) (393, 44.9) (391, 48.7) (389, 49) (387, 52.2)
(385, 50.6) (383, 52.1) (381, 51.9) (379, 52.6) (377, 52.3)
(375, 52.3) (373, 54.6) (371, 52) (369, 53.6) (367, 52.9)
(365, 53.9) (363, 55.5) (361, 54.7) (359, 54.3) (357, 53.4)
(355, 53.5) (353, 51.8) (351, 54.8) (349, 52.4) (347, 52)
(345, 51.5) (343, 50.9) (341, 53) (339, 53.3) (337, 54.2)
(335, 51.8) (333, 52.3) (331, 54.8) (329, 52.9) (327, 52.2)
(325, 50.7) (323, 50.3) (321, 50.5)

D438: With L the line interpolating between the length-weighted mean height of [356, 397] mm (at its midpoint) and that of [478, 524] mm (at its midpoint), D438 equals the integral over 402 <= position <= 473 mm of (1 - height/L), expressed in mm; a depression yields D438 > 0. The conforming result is 5.0 mm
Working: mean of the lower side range 51.6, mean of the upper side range 48.6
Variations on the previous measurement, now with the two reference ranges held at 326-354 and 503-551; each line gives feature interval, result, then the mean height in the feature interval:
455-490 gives 3.6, 44.5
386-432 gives 4.9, 45.7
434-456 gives -0.9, 52.4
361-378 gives -0.5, 53.5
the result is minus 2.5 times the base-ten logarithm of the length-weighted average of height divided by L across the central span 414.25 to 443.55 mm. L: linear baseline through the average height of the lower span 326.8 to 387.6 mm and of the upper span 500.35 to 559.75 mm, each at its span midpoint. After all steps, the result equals 0.02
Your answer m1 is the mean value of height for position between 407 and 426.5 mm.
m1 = 46.1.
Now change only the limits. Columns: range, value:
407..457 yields 49.7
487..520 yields 48.2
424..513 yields 47.9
